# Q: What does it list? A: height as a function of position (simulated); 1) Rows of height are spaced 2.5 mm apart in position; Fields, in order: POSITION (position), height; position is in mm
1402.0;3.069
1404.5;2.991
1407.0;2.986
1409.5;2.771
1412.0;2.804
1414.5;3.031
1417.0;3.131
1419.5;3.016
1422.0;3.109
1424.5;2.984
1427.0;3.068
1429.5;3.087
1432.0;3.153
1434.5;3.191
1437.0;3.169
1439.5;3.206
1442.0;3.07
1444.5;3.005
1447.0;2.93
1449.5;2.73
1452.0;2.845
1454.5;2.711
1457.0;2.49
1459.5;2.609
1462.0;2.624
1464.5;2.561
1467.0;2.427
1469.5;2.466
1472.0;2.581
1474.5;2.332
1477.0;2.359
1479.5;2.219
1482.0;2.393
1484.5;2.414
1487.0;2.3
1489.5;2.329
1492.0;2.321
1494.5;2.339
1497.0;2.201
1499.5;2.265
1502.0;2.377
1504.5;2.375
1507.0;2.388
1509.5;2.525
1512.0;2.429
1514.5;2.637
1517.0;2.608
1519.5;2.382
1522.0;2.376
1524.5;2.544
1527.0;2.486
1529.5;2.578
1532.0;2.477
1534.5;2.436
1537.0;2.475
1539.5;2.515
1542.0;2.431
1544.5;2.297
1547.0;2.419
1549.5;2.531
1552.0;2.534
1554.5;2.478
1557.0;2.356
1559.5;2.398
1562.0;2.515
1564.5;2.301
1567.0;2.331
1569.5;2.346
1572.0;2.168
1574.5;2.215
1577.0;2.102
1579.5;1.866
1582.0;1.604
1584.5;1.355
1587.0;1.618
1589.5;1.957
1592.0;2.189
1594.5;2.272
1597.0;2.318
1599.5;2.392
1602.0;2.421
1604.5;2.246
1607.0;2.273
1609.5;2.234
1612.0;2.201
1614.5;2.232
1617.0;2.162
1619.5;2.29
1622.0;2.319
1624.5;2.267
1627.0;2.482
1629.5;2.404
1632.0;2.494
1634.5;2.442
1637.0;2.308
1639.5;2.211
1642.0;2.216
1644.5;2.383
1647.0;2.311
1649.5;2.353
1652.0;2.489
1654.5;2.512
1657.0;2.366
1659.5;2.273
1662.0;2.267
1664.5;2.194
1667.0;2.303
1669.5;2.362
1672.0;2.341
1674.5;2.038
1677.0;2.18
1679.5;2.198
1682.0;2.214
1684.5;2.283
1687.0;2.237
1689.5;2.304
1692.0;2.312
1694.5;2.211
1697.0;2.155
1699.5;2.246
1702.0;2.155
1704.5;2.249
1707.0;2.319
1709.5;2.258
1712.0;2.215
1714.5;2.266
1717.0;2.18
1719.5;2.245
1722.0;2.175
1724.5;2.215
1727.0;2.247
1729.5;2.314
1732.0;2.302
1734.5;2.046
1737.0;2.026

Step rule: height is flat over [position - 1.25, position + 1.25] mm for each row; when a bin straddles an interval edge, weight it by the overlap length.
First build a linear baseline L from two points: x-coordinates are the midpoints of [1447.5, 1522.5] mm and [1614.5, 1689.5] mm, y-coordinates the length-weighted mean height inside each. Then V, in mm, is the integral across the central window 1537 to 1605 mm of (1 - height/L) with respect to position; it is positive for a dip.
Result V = 4.23 mm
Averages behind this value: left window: 2.46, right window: 2.31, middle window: 2.23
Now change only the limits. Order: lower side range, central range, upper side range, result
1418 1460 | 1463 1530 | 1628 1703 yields 9.2 mm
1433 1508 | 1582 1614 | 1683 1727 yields 3.8 mm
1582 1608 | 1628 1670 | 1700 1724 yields -3.9 mm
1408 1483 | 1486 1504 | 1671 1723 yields 2.6 mm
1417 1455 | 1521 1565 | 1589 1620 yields 1.4 mm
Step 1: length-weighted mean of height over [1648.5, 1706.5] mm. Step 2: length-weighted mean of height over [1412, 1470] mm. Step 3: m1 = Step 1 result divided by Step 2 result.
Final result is 0.8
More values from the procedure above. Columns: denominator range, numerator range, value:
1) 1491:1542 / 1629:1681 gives 0.95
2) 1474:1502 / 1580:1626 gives 0.92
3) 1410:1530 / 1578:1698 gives 0.84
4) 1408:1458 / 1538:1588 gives 0.75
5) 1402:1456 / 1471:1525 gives 0.80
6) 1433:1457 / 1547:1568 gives 0.82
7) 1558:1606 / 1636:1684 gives 1.07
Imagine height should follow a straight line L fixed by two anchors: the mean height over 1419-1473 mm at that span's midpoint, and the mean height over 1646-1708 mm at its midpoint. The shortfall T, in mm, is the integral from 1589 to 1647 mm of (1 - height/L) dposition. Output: 3.0 mm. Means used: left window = 2.86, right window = 2.27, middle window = 2.3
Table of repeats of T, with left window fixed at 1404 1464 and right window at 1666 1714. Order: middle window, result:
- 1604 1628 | 1.71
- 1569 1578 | 1.27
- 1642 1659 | -0.25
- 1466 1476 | 1.37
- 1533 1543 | 0.72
